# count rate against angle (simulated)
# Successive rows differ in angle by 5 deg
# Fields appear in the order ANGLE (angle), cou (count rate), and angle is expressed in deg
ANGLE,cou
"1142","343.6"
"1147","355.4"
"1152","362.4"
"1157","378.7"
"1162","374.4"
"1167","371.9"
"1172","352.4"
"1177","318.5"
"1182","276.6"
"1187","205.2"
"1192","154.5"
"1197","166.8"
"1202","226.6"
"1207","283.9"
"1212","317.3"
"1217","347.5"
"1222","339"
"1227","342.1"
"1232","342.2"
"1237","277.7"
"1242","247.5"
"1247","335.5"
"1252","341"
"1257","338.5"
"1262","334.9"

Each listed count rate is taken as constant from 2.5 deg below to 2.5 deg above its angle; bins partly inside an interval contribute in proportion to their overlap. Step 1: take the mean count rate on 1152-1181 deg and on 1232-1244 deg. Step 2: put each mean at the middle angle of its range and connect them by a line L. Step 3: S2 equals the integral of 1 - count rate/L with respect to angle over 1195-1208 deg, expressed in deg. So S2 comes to 3.9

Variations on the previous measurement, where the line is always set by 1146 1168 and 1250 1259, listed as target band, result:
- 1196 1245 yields 7.91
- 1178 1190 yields 3.80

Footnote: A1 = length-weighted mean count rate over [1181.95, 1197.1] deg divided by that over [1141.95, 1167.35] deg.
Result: 0.53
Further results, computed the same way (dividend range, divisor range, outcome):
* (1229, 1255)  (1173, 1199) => 1.33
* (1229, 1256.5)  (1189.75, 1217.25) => 1.29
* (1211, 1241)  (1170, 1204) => 1.34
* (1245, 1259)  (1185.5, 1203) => 1.84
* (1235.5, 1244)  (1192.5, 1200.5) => 1.53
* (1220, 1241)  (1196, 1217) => 1.20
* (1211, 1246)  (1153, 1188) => 0.95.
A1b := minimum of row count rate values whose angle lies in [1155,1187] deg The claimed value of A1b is 205.2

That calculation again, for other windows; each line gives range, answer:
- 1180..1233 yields 154.5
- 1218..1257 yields 247.5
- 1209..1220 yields 317.3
